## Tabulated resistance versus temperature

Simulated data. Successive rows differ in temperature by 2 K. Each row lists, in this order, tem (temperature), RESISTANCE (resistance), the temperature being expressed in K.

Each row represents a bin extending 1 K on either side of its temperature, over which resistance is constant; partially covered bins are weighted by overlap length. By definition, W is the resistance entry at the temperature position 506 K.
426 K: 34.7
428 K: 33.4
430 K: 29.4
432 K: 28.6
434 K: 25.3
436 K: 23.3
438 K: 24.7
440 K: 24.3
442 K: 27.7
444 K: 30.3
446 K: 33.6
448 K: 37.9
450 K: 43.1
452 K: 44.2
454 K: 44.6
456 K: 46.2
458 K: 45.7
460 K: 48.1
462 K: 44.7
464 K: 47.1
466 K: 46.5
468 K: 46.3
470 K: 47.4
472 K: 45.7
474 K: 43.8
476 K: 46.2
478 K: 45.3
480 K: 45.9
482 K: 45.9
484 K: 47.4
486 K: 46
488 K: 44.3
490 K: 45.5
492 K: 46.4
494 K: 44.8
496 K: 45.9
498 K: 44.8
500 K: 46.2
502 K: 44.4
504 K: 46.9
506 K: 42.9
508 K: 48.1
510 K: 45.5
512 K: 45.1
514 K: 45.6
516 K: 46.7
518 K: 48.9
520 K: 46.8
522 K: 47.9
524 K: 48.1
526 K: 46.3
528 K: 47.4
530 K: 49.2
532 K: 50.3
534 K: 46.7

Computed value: 42.9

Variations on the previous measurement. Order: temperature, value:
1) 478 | 45.3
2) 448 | 37.9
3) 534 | 46.7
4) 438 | 24.7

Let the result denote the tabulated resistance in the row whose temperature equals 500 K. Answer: 46.2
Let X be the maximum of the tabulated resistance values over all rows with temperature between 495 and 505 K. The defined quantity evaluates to 46.9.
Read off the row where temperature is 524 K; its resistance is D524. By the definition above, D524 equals 48.1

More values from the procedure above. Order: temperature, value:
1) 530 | 49.2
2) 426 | 34.7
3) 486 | 46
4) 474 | 43.8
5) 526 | 46.3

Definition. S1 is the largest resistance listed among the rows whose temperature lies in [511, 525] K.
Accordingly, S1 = 48.9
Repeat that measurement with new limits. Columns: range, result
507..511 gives 48.1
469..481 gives 47.4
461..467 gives 47.1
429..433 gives 29.4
